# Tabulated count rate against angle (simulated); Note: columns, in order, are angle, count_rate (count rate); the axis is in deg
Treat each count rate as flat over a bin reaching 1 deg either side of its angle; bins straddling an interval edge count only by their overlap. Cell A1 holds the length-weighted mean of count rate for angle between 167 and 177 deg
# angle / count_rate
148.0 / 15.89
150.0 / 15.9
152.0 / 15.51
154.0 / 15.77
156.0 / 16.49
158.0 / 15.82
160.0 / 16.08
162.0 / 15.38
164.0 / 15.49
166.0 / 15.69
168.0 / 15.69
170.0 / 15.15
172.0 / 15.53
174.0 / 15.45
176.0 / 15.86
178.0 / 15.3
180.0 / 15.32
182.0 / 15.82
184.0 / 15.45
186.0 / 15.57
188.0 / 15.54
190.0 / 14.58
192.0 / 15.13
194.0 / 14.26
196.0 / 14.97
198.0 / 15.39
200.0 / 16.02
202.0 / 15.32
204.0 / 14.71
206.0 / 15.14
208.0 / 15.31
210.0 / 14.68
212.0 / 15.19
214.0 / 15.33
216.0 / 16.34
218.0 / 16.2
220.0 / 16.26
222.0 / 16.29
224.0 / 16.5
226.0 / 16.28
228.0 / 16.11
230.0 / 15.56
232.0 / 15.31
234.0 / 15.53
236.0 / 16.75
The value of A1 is 15.5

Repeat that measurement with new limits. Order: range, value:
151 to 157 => 15.9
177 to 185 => 15.5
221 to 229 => 16.3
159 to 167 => 15.7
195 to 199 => 15.2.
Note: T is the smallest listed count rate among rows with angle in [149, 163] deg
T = 15.38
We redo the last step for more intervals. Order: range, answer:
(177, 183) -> 15.3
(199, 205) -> 14.71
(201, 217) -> 14.68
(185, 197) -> 14.26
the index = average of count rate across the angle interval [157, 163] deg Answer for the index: 15.8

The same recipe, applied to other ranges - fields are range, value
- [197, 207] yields 15.3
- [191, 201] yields 15.2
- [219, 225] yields 16.3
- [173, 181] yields 15.5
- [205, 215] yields 15.1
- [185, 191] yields 15.2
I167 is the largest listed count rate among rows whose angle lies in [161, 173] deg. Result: 15.69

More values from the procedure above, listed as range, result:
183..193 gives 15.57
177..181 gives 15.32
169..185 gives 15.86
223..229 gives 16.5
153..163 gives 16.49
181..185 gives 15.82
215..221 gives 16.34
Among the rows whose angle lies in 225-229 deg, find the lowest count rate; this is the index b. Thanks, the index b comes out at 16.11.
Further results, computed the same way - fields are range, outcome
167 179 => 15.15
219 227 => 16.26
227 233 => 15.31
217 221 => 16.2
